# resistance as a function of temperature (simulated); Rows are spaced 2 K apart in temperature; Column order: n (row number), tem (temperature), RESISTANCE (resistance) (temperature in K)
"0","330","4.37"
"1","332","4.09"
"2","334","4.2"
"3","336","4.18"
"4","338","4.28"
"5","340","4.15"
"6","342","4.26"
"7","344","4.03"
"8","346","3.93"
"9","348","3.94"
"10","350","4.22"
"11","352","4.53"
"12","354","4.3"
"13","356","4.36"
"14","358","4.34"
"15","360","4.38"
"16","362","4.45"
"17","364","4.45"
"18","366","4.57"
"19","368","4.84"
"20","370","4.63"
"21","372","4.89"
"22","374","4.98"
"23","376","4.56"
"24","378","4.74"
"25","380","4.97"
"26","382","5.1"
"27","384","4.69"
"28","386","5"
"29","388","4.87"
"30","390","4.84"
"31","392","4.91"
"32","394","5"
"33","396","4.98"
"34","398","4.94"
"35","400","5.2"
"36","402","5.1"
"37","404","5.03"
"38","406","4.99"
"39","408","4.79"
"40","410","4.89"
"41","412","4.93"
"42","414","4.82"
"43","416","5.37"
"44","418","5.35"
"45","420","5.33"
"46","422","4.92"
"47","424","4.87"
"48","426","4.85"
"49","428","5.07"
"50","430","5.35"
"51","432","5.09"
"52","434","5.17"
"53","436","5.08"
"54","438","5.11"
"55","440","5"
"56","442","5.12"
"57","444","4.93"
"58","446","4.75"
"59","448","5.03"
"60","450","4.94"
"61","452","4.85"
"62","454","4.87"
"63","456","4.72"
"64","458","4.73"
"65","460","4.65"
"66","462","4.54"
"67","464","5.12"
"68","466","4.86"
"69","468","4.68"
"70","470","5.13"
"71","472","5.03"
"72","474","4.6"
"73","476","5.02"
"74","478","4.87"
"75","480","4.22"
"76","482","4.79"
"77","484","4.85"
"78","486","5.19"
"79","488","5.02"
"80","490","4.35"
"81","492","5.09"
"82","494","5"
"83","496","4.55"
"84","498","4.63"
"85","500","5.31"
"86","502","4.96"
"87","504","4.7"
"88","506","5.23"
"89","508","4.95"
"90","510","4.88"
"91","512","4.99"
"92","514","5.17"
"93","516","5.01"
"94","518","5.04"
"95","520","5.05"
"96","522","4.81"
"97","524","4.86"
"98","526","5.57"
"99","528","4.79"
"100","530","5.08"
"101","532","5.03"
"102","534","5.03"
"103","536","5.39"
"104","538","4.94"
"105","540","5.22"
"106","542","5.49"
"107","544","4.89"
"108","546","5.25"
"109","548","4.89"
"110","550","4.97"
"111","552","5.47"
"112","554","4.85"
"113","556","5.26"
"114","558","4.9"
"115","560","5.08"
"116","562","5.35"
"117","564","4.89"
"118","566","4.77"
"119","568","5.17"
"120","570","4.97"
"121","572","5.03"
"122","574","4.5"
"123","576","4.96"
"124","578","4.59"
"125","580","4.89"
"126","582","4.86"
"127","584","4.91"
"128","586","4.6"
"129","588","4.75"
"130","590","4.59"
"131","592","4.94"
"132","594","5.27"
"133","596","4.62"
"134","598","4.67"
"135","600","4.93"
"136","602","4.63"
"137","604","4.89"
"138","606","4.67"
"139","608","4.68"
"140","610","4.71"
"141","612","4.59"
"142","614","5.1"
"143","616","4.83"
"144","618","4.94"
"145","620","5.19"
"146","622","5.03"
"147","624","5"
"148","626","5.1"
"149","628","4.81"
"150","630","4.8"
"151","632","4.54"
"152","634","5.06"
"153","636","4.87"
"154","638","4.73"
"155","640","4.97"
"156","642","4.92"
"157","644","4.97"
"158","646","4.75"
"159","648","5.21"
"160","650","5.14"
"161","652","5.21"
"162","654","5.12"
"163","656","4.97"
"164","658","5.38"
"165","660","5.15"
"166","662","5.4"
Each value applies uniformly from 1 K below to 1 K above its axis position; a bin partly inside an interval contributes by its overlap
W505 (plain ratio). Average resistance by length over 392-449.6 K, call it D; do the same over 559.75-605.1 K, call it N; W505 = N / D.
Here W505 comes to 0.97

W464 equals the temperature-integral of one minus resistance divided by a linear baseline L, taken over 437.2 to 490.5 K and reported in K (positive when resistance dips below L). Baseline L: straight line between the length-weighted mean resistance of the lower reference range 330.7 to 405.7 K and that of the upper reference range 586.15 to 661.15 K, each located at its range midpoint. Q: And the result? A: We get -1.6 K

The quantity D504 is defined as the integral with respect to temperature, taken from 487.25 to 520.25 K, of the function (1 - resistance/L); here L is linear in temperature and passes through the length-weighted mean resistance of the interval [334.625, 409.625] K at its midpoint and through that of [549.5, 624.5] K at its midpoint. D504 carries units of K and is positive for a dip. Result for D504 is -1.0 K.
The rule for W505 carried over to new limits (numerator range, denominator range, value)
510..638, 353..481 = 1.02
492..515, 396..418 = 0.99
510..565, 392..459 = 1.02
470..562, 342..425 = 1.05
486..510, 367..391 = 1.01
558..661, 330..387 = 1.10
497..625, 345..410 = 1.05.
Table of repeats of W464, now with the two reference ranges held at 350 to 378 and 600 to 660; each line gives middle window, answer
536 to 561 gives -1.6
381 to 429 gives -4.0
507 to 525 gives -0.8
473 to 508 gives -0.9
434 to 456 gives -1.4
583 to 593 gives 0.2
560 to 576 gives -0.4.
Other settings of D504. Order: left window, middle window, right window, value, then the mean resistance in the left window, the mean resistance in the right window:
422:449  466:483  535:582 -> 0.8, 5.03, 5.03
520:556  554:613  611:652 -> 2.0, 5.09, 4.93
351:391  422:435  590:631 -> -0.9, 4.67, 4.86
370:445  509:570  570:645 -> -2.2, 4.99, 4.84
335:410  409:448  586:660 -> -3.0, 4.64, 4.9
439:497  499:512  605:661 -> -0.4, 4.84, 4.94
